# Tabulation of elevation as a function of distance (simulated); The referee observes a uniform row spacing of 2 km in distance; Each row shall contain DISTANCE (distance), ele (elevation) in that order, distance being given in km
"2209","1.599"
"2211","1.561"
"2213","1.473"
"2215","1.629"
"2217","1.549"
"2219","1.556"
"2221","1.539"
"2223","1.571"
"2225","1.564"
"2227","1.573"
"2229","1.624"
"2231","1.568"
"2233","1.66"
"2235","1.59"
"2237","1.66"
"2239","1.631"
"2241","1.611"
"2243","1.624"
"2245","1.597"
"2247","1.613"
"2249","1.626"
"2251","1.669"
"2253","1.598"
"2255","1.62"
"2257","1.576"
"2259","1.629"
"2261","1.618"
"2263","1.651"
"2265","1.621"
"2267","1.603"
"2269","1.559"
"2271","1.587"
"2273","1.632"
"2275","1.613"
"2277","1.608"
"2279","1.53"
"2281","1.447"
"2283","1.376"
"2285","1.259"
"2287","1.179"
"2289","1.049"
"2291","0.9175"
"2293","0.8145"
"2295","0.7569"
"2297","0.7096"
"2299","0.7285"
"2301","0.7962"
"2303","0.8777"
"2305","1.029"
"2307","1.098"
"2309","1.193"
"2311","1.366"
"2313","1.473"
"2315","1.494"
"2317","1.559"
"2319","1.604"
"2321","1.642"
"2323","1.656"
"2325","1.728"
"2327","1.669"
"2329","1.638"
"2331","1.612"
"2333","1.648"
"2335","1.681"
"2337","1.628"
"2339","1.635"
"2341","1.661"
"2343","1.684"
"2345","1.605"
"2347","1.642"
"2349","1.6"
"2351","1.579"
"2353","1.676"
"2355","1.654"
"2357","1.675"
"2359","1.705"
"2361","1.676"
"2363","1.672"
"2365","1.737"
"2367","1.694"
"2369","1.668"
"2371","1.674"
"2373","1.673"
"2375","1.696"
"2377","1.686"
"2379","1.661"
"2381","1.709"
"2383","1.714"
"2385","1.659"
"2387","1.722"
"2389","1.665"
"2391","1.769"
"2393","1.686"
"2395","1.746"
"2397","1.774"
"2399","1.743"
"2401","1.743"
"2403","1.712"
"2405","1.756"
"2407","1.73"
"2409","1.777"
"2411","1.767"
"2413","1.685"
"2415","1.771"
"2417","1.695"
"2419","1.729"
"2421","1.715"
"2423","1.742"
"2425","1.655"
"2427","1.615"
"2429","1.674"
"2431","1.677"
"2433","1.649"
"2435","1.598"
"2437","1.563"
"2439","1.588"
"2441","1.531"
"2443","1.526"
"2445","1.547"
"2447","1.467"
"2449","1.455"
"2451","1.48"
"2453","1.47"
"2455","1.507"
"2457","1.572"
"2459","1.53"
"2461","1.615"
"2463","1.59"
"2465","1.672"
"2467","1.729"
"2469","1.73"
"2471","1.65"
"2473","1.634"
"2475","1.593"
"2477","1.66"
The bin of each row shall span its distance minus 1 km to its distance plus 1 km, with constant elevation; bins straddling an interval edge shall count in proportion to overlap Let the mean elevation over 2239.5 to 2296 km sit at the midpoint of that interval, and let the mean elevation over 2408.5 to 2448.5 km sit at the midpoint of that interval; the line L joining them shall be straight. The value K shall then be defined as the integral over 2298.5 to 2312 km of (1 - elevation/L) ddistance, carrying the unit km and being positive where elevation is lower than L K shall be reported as 4.3 km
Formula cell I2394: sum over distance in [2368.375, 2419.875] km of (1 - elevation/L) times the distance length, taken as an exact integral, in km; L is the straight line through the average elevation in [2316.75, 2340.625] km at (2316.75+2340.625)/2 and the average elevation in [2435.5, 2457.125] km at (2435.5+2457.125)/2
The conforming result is -4.6 km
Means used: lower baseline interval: 1.64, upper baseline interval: 1.52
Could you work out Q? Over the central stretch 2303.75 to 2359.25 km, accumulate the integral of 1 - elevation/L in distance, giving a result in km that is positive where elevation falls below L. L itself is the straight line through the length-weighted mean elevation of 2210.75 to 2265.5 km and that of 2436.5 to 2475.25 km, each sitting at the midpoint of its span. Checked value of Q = 1.0 km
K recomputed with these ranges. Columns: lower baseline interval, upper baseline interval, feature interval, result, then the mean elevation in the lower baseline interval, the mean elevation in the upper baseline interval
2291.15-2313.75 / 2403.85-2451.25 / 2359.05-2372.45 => -3.80 km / 0.978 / 1.64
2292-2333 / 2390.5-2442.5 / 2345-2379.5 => -4.41 km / 1.28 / 1.69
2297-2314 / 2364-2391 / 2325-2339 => -4.00 km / 1.05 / 1.69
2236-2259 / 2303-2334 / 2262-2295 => 3.74 km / 1.62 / 1.47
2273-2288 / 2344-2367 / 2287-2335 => 8.40 km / 1.44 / 1.66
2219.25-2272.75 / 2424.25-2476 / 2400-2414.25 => -1.31 km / 1.61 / 1.59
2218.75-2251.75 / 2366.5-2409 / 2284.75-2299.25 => 6.39 km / 1.61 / 1.71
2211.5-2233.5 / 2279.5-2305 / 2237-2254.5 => -3.07 km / 1.57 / 1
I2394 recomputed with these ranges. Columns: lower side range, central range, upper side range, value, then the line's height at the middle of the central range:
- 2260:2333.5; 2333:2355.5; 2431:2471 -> -3.4 km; 1.42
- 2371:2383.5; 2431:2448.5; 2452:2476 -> 0.7 km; 1.63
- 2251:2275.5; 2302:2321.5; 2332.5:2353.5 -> 3.6 km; 1.63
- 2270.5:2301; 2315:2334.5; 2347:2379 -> -2.7 km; 1.43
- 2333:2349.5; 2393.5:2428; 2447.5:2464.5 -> -3.3 km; 1.57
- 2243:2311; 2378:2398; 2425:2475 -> -2.8 km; 1.5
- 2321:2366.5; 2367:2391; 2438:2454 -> -1.2 km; 1.61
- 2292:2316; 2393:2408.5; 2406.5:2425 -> -1.0 km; 1.64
